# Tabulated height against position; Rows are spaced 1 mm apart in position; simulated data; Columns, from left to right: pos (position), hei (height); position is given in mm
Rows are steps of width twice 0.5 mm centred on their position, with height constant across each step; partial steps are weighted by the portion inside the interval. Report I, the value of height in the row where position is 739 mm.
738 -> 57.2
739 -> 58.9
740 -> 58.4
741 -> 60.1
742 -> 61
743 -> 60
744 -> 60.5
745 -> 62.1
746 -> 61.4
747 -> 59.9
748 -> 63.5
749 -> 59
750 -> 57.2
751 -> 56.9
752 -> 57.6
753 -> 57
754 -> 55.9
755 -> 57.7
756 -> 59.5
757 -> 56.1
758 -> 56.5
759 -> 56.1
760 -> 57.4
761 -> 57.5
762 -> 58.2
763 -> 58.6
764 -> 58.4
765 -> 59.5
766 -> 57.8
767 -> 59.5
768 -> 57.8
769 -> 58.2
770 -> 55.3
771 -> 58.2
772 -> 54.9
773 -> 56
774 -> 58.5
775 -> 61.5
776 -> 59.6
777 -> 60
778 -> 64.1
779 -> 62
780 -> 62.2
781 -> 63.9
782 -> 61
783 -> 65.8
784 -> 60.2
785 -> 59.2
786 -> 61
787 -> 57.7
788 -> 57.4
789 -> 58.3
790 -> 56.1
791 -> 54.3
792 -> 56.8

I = 58.9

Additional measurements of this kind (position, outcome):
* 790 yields 56.1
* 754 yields 55.9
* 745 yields 62.1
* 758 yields 56.5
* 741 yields 60.1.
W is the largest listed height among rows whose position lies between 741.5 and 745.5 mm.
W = 62.1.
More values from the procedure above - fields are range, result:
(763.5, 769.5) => 59.5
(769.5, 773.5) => 58.2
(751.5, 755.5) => 57.7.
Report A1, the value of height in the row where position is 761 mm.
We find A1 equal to 57.5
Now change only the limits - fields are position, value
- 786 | 61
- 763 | 58.6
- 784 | 60.2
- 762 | 58.2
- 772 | 54.9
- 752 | 57.6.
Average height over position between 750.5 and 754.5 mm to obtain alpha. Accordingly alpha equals 56.9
